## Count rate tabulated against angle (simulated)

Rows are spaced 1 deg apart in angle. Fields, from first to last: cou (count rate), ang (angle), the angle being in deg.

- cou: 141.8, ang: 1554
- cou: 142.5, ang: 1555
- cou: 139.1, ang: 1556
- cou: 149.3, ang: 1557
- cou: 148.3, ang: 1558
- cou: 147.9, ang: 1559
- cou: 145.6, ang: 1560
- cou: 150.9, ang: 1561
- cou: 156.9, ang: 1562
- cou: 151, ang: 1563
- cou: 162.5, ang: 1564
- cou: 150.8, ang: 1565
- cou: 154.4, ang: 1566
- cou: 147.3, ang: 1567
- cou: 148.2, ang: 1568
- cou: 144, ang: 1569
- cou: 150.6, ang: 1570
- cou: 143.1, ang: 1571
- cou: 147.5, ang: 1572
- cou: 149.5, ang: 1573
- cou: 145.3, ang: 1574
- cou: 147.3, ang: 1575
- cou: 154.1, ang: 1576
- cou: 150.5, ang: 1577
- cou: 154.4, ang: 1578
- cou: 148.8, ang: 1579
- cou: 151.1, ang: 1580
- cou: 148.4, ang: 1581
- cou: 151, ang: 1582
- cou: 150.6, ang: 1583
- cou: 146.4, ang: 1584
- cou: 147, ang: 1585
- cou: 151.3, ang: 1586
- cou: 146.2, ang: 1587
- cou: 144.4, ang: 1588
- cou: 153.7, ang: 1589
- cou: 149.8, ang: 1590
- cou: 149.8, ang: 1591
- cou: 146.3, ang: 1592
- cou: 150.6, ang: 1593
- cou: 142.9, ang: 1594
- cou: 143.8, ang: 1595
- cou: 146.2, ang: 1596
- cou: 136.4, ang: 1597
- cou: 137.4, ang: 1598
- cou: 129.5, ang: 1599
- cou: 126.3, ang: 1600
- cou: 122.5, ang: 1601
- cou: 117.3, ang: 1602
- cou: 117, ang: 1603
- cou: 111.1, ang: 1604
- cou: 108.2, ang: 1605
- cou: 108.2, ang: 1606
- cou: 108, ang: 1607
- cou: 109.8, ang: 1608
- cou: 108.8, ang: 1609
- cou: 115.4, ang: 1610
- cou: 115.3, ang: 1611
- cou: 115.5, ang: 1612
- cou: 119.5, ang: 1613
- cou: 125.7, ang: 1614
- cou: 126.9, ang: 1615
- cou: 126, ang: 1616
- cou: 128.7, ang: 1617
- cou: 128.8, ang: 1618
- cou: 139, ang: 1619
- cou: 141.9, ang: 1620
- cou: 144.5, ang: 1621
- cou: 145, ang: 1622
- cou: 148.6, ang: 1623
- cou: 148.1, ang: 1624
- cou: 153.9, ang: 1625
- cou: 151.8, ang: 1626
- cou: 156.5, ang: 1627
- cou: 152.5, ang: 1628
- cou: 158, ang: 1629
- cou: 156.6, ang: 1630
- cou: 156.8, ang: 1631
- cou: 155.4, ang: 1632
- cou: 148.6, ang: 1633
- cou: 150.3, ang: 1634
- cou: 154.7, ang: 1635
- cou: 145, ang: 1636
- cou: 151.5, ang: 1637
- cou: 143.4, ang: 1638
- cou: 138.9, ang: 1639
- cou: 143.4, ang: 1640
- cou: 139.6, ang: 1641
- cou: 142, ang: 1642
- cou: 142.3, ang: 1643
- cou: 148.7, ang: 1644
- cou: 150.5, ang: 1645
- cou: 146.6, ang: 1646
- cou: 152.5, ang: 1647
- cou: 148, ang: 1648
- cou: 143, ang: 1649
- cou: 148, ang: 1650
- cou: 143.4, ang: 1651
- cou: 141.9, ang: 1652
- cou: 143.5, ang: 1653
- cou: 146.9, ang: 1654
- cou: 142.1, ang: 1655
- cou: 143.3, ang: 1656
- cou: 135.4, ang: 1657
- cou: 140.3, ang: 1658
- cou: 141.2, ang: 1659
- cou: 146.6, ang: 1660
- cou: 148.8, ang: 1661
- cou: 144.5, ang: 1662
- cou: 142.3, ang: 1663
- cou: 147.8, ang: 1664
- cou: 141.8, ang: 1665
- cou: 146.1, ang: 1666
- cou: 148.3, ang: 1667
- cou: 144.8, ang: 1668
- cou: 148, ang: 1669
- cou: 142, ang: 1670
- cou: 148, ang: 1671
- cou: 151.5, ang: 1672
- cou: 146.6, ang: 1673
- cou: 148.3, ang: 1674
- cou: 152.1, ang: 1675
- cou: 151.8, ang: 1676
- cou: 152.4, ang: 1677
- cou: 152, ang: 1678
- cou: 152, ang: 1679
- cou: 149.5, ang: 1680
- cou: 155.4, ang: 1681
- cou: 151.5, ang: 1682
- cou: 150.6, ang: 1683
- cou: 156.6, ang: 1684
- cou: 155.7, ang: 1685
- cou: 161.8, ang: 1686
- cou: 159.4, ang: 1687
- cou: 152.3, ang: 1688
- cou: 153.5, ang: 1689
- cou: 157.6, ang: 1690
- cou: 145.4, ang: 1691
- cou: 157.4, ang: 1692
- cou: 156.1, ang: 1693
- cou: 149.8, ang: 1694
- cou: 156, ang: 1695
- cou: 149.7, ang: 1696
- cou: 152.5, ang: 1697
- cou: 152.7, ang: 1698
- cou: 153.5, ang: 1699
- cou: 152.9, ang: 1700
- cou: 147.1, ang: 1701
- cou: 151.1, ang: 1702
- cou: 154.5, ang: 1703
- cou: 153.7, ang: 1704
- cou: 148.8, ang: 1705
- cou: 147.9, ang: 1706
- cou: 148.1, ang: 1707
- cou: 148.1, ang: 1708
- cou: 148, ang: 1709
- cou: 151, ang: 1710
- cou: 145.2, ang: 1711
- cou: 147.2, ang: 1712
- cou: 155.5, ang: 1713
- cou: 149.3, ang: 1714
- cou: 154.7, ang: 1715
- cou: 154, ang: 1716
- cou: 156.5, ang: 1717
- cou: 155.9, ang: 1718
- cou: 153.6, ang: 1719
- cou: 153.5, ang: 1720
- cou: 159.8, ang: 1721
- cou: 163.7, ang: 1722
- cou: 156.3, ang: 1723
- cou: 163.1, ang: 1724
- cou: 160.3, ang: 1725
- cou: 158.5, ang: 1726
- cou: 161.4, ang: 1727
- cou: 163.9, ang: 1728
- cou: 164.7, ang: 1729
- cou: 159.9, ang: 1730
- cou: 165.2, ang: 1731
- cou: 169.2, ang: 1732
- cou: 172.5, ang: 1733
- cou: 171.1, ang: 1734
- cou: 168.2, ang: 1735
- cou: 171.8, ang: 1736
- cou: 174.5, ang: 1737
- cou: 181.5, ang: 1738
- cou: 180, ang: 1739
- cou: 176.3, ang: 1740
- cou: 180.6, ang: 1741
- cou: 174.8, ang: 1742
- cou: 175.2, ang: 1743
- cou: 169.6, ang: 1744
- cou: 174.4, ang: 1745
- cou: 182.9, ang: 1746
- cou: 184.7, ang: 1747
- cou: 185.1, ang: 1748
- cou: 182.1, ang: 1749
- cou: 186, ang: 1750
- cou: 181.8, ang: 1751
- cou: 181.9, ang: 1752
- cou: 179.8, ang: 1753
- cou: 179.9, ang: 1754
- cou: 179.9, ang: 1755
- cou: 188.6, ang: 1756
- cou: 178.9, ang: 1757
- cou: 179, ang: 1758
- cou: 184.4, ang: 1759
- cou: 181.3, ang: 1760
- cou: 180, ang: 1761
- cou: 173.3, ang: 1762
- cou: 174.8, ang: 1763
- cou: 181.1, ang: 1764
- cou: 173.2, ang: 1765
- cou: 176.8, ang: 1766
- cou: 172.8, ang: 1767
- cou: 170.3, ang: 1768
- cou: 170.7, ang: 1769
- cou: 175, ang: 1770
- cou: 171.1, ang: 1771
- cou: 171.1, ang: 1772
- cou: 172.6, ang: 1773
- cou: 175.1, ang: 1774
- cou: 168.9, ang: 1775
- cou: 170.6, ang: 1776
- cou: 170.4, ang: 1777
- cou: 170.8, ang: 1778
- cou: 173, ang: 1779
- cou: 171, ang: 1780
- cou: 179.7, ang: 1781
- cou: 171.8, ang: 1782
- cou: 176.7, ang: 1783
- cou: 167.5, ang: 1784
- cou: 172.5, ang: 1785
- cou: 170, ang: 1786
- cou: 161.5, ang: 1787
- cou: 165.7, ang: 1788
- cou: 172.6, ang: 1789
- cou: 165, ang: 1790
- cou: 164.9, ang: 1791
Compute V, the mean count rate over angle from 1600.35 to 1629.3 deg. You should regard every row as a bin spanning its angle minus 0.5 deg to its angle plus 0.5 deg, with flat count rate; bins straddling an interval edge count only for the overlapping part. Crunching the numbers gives 129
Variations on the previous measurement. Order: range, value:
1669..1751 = 159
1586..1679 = 141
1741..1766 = 180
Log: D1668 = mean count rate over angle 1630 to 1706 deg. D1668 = 149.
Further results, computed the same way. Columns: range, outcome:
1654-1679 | 146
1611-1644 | 143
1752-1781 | 176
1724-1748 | 171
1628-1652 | 148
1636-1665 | 144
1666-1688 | 151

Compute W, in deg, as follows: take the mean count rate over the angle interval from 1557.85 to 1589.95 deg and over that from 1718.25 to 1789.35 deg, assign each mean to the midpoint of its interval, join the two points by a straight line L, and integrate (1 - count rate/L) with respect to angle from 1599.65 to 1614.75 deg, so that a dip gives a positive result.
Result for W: 3.8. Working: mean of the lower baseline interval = 150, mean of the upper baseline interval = 173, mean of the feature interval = 115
